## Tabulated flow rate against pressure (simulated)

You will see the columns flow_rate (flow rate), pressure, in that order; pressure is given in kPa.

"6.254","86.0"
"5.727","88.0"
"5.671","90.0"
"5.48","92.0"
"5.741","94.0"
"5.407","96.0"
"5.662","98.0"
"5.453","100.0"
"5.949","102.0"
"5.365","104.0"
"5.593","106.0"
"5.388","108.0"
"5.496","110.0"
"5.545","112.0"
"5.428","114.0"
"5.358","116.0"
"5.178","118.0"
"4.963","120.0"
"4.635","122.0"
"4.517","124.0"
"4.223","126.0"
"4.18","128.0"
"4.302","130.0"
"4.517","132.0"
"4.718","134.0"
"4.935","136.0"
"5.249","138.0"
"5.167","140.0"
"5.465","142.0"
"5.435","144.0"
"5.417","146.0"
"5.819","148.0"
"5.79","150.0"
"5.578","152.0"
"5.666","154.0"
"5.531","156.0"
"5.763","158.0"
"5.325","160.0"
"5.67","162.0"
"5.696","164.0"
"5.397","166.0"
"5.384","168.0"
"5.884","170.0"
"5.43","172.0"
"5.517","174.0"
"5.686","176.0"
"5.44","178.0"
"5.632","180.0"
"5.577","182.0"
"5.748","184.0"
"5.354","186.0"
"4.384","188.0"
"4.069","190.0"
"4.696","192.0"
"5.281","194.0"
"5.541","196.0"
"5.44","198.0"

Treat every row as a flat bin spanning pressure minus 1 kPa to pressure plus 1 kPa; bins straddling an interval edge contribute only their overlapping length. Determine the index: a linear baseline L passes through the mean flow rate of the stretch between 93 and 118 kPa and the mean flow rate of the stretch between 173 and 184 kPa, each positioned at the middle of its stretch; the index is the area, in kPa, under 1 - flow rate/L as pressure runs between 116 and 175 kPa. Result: 3.6 kPa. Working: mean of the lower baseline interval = 5.52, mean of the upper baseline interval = 5.59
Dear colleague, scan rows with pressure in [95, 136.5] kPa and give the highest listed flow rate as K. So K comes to 5.949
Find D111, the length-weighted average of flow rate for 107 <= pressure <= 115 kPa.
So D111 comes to 5.46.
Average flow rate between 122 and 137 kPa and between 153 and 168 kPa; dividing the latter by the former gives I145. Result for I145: 1.2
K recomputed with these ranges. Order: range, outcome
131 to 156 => 5.819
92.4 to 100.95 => 5.741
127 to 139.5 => 5.249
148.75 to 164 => 5.79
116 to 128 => 5.358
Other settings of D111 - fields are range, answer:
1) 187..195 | 4.61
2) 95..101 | 5.51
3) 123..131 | 4.31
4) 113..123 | 5.11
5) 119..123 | 4.8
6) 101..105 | 5.66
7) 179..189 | 5.34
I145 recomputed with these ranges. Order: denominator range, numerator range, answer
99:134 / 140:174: 1.10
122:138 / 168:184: 1.23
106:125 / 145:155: 1.09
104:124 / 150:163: 1.07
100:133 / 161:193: 1.06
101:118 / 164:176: 1.01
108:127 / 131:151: 1.04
